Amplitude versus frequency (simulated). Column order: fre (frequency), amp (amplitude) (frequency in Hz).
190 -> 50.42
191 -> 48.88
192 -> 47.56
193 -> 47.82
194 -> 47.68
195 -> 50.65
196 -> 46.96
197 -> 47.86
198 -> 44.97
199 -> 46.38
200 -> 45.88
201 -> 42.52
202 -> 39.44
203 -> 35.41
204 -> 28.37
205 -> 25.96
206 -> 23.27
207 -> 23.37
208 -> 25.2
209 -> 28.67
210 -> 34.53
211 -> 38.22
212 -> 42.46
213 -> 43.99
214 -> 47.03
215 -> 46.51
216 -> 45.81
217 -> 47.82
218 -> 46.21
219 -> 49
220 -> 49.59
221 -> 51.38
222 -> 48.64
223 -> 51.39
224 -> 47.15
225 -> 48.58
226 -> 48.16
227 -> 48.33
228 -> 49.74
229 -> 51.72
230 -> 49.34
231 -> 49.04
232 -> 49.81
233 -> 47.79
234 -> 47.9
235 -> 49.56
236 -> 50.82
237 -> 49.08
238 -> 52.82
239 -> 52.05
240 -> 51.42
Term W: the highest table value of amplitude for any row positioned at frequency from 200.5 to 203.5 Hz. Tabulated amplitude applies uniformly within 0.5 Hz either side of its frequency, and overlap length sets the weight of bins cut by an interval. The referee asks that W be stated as 42.52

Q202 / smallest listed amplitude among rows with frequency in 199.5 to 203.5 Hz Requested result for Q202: 35.41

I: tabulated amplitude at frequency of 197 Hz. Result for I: 47.86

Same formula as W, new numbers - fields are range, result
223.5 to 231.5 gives 51.72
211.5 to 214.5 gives 47.03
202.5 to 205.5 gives 35.41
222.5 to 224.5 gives 51.39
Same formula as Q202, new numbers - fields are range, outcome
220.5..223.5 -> 48.64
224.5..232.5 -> 48.16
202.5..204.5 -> 28.37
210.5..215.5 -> 38.22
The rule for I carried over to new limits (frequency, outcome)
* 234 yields 47.9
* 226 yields 48.16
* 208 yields 25.2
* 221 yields 51.38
